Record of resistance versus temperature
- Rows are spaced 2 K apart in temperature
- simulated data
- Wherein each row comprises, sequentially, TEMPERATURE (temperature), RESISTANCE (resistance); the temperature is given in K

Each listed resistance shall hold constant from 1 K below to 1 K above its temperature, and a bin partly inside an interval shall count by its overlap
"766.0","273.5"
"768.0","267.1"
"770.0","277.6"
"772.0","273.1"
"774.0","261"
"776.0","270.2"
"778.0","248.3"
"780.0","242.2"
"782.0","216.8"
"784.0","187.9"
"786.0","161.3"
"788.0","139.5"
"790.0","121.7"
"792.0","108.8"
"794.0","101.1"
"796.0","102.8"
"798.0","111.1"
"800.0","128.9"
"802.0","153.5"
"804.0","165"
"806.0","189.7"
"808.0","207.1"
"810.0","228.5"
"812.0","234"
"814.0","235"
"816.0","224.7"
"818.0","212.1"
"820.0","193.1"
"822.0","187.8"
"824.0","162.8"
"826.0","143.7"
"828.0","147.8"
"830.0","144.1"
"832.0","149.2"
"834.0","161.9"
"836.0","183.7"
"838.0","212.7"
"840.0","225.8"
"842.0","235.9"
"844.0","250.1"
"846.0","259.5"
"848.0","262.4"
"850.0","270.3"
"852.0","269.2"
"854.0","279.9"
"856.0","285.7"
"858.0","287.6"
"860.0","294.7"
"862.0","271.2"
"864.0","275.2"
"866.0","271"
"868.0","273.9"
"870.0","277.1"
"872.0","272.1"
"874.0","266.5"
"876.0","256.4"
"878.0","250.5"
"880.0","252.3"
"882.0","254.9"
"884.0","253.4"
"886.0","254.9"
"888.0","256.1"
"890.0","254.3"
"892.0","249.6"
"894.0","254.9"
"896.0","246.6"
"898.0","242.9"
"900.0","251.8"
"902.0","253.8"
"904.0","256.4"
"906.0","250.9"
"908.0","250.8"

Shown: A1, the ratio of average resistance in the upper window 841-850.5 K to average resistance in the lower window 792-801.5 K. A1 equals 2.3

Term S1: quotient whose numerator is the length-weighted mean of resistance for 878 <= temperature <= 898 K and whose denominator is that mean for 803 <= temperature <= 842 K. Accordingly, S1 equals 1.32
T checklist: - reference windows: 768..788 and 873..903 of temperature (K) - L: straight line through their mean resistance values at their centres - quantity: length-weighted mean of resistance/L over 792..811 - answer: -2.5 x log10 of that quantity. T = 0.491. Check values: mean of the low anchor 234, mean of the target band 152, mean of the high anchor 253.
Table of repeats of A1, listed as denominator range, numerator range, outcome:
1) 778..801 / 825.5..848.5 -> 1.30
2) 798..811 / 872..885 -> 1.48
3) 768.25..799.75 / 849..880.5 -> 1.44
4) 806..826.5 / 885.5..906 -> 1.24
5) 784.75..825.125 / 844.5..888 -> 1.59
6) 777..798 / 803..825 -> 1.27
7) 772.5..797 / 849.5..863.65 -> 1.54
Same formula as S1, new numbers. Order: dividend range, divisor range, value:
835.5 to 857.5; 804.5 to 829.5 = 1.28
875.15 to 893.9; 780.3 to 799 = 1.78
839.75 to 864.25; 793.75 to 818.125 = 1.51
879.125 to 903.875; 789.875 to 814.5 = 1.57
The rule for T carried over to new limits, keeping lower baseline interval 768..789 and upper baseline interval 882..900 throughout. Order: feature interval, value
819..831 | 0.413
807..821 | 0.083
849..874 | -0.129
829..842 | 0.294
